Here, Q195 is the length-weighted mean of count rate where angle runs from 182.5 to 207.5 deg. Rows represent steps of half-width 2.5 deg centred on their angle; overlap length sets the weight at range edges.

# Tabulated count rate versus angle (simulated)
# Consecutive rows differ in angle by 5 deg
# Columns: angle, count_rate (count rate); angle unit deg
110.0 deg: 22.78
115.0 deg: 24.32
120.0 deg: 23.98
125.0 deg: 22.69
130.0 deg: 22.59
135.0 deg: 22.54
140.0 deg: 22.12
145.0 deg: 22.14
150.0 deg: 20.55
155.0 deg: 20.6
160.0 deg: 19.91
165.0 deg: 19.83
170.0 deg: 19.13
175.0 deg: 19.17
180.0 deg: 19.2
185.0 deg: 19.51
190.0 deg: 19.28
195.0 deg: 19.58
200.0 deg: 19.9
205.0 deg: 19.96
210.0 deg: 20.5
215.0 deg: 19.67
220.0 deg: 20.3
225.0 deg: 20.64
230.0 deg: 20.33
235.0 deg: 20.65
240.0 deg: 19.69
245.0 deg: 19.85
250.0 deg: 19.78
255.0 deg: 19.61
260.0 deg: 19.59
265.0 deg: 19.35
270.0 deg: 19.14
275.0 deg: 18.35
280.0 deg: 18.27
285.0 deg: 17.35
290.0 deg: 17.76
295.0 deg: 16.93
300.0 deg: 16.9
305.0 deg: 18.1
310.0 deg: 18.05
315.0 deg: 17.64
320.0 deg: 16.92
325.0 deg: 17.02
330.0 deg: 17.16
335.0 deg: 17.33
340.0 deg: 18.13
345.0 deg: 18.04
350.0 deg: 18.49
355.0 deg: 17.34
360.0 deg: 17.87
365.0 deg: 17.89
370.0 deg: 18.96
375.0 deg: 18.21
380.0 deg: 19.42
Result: 19.6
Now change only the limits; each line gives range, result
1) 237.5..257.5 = 19.7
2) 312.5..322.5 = 17.3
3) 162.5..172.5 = 19.5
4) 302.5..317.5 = 17.9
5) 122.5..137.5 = 22.6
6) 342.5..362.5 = 17.9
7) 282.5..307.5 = 17.4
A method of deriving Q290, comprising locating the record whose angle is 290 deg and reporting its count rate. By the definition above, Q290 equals 17.76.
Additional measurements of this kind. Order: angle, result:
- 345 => 18.04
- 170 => 19.13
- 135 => 22.54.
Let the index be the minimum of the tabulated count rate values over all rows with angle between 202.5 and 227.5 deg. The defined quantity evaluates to 19.67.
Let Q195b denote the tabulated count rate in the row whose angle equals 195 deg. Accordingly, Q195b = 19.58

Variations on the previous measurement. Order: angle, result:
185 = 19.51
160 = 19.91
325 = 17.02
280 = 18.27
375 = 18.21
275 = 18.35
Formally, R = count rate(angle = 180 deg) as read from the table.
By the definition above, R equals 19.2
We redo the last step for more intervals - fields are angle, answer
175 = 19.17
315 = 17.64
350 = 18.49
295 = 16.93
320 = 16.92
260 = 19.59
